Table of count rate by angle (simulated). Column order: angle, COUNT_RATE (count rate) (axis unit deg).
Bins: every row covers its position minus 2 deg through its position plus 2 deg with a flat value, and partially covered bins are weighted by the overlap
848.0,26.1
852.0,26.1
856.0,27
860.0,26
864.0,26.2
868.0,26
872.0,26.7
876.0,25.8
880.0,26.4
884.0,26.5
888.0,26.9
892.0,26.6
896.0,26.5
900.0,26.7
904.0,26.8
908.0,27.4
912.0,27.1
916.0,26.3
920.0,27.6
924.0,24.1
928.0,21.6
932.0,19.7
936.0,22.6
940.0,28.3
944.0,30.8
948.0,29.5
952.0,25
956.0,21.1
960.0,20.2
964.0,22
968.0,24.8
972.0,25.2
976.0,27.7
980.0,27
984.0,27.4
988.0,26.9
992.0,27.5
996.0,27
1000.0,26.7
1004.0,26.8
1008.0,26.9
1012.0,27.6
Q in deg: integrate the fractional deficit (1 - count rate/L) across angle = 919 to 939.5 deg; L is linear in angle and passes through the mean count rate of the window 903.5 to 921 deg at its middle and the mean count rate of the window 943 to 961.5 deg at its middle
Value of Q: 2.3 deg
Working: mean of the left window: 27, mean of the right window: 25.2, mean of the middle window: 23.3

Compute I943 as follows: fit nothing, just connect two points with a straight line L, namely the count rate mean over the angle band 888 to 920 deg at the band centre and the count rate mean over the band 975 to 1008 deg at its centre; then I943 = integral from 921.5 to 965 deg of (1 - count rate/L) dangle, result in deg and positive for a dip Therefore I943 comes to 4.5 deg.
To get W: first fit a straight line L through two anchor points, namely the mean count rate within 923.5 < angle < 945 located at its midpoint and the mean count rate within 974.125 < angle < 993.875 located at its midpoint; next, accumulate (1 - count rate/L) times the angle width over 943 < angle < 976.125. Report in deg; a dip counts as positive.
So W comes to 1.2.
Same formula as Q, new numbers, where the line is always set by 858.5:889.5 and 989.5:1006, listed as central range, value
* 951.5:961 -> 1.7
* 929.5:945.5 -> 1.0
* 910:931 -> 1.2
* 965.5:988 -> 0.4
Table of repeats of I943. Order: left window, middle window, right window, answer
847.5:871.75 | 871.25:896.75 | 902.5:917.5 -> 0.1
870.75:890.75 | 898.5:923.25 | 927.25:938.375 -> -3.4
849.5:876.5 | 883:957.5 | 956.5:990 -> -0.8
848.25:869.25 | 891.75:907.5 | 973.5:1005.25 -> -0.1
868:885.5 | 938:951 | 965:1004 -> -1.3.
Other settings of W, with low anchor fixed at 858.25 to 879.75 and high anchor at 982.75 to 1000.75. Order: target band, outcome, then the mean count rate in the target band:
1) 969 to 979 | 0.24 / 26.3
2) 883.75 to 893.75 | -0.15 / 26.7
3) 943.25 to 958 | 0.30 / 26.2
